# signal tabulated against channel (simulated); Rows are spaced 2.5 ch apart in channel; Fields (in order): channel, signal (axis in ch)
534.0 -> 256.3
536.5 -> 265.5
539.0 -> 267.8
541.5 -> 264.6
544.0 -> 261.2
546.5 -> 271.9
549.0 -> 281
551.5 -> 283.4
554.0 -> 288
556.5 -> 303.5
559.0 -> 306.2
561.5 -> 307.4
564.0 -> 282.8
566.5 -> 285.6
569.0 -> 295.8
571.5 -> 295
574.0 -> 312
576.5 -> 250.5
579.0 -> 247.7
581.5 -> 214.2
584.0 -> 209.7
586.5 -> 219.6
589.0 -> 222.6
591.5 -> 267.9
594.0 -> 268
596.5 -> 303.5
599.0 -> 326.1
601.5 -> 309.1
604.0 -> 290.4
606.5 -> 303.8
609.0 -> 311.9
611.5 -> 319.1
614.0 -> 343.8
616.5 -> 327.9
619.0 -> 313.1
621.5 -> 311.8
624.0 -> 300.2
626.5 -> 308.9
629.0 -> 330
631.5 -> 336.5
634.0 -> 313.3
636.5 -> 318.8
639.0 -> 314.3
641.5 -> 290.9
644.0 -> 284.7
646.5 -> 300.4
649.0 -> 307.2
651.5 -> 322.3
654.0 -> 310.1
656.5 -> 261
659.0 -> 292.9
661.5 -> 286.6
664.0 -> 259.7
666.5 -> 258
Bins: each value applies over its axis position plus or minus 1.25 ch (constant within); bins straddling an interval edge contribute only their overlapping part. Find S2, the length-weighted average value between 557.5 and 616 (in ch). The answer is 283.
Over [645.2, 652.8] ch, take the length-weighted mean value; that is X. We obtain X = 310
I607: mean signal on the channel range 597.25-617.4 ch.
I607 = 316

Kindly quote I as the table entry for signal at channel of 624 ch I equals 300.2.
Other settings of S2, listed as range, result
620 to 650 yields 310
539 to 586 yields 274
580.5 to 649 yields 295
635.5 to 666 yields 295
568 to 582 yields 272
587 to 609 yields 286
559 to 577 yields 293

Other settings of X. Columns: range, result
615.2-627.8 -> 313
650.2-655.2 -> 316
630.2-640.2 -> 321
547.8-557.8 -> 289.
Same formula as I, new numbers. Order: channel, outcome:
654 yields 310.1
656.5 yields 261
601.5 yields 309.1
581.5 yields 214.2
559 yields 306.2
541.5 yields 264.6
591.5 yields 267.9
